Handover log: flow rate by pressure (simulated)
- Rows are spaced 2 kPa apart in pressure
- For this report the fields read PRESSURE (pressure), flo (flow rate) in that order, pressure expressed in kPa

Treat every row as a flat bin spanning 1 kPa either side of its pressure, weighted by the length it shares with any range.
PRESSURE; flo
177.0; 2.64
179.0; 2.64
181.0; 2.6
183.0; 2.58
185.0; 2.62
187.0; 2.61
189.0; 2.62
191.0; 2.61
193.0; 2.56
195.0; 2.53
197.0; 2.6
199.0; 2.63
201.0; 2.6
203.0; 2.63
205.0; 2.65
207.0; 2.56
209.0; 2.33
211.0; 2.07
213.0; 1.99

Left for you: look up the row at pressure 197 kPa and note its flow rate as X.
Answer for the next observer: 2.6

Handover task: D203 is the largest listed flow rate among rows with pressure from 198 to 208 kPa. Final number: 2.65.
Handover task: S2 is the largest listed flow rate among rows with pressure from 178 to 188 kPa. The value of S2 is 2.64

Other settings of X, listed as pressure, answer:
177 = 2.64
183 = 2.58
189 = 2.62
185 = 2.62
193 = 2.56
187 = 2.61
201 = 2.6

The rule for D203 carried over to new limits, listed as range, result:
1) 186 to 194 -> 2.62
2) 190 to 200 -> 2.63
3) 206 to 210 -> 2.56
